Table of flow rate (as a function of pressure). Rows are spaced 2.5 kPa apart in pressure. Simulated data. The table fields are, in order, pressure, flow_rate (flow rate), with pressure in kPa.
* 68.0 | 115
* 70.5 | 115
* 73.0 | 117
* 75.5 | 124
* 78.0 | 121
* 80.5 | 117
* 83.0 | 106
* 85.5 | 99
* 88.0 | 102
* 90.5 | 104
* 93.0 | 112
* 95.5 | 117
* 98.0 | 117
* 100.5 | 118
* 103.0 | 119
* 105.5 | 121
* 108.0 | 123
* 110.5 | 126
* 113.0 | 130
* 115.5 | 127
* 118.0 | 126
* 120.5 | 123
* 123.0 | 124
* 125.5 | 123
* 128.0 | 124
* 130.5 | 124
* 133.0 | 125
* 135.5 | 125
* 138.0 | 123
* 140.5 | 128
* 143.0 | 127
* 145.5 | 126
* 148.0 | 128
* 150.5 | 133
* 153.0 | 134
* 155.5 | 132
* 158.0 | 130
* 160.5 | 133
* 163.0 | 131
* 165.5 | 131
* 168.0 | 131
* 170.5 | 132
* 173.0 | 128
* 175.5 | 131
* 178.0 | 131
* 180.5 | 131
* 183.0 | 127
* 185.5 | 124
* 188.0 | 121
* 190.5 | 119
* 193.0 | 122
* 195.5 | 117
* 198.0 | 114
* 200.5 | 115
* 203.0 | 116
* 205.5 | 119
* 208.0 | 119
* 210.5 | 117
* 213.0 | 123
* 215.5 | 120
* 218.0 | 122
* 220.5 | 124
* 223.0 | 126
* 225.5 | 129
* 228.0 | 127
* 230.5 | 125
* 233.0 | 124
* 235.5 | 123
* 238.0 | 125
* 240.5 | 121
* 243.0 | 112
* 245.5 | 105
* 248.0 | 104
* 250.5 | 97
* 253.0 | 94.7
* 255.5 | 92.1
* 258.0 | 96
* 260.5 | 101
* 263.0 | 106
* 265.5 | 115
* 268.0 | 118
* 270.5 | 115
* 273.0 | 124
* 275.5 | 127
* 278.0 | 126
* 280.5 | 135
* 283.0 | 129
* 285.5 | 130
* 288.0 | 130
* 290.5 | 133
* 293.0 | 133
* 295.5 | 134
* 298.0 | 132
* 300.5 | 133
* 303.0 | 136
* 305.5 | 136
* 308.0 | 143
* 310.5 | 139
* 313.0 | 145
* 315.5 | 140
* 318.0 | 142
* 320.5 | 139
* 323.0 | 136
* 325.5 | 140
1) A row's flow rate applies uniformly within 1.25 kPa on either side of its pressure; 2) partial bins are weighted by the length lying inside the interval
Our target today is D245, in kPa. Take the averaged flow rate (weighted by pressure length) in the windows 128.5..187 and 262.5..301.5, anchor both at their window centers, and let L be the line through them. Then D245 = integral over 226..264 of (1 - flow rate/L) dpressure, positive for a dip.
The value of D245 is 5.0 kPa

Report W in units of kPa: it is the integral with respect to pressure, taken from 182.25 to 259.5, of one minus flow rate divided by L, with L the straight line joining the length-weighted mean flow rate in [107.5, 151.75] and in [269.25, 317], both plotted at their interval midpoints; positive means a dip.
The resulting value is 7.7 kPa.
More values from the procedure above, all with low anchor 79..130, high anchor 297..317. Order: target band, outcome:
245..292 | 6.8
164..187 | -0.8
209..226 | 0.9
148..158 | -0.7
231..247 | 1.6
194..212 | 1.5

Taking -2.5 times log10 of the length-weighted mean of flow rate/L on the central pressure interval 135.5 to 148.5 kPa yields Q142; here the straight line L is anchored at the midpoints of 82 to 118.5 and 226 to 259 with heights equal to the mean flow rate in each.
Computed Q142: -0.101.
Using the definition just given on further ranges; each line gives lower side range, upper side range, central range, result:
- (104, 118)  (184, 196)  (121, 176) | -0.043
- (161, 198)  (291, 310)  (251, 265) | 0.317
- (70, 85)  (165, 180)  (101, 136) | -0.017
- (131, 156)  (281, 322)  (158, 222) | 0.052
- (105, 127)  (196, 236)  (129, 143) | -0.009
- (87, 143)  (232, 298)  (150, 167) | -0.102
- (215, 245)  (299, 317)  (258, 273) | 0.174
